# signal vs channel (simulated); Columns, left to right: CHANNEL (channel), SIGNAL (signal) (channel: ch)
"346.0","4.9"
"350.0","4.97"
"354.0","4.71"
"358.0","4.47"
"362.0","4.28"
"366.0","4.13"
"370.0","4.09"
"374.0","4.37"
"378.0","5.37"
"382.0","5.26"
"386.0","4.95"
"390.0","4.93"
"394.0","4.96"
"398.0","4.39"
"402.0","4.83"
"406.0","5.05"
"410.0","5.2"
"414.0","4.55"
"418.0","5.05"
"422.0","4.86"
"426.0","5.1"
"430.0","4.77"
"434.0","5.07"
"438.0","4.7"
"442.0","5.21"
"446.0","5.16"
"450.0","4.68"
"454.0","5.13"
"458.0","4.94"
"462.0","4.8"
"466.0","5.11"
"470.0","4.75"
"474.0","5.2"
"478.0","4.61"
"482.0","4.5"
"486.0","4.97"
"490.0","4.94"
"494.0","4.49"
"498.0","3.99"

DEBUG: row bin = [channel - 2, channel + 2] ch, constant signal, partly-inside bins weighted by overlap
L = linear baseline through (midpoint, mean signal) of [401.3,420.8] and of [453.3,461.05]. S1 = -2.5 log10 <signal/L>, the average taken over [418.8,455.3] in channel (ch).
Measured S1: 0.00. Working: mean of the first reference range 4.94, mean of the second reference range 4.99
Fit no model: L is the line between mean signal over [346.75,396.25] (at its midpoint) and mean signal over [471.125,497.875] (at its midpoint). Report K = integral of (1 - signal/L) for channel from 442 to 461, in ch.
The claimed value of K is -1.1 ch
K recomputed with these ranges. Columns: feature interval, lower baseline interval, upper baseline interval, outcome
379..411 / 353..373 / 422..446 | -2.35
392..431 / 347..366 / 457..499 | -1.82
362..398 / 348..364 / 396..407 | -0.29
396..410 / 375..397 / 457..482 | 0.49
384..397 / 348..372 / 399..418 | -0.49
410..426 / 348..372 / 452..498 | -0.93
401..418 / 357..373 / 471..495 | -1.84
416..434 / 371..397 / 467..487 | -0.32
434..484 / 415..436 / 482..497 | -0.86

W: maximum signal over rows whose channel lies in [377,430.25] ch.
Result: 5.37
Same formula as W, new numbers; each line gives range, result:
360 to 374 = 4.37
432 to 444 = 5.21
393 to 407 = 5.05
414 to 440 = 5.1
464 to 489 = 5.2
